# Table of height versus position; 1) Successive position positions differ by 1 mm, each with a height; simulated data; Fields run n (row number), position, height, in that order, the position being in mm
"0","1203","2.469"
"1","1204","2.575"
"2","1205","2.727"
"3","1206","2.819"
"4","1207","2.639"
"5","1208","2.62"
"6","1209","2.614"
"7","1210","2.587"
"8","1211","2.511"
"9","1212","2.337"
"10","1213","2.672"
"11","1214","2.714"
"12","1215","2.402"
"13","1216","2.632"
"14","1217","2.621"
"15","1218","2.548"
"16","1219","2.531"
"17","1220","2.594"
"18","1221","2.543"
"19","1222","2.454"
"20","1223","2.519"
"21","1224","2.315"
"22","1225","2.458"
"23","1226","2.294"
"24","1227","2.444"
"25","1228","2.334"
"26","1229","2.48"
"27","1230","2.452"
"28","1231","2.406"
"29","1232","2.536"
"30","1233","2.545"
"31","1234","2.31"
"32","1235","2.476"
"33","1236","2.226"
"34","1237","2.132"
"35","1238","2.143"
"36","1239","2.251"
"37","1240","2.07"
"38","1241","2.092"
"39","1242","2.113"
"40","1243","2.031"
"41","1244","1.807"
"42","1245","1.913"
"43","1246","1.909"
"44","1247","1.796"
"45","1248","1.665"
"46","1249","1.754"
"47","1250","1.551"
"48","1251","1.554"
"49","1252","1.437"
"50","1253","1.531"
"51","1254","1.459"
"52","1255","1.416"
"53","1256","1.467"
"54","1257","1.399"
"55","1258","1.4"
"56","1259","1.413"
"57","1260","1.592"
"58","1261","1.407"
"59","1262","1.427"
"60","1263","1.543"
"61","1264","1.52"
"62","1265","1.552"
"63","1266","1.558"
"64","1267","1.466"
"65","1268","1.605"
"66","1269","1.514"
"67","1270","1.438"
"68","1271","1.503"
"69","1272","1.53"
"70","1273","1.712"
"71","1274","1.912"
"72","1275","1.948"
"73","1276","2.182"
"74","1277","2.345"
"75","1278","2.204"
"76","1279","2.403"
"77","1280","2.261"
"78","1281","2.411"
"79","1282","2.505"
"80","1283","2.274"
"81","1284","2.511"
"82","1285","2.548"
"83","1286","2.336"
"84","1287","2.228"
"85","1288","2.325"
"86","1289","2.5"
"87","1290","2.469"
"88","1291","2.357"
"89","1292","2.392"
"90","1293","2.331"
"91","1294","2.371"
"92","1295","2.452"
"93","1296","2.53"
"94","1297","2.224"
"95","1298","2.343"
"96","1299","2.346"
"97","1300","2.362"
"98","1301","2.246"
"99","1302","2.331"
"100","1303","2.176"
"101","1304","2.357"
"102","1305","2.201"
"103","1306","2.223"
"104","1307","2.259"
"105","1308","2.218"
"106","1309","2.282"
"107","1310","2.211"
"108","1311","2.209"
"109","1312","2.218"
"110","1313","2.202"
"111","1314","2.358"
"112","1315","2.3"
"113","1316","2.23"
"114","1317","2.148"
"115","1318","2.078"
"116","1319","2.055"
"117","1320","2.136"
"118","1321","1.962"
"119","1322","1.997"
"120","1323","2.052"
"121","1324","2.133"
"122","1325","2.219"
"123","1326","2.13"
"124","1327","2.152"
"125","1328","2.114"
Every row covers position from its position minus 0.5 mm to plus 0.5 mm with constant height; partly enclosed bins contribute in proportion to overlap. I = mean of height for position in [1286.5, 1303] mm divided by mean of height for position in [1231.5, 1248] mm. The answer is 1.11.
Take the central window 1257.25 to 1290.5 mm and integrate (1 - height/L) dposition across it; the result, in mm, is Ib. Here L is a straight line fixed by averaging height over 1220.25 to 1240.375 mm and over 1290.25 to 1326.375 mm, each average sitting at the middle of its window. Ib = 5.43 mm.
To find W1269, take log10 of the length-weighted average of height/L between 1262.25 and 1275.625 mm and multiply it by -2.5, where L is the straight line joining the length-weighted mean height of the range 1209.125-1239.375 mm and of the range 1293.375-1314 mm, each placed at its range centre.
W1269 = 0.42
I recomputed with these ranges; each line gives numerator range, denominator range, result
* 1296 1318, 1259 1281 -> 1.29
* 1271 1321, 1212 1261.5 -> 1.07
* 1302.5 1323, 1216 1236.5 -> 0.89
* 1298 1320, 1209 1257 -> 1.02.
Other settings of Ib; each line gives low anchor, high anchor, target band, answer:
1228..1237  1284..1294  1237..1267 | 9.0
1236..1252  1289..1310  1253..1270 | 4.7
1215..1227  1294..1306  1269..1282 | 2.1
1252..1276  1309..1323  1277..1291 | -4.7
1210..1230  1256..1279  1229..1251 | 0.5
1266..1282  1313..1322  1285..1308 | -3.5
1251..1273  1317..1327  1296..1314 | -3.3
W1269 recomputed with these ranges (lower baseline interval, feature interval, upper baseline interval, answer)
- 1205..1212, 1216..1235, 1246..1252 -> -0.12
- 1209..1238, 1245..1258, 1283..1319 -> 0.45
